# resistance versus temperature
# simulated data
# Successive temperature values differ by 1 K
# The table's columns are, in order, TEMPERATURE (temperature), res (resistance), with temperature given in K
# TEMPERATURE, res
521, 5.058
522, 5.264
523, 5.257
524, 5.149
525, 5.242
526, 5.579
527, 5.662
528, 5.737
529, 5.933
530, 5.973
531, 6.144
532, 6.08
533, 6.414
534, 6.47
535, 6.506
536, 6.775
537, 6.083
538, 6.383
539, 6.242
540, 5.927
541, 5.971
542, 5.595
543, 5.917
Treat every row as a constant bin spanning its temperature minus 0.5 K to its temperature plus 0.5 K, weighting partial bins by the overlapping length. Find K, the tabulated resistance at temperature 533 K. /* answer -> 6.414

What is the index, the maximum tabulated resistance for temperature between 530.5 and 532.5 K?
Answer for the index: 6.144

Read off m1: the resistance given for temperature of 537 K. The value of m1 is 6.083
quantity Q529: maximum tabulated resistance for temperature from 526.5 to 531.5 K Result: 6.144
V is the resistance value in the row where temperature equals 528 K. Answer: 5.737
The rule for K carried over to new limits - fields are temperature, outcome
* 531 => 6.144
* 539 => 6.242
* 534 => 6.47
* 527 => 5.662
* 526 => 5.579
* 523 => 5.257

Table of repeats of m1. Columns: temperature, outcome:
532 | 6.08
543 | 5.917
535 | 6.506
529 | 5.933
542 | 5.595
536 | 6.775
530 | 5.973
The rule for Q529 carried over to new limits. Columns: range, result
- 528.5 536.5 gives 6.775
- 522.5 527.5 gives 5.662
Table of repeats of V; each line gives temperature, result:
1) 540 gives 5.927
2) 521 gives 5.058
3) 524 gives 5.149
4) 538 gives 6.383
